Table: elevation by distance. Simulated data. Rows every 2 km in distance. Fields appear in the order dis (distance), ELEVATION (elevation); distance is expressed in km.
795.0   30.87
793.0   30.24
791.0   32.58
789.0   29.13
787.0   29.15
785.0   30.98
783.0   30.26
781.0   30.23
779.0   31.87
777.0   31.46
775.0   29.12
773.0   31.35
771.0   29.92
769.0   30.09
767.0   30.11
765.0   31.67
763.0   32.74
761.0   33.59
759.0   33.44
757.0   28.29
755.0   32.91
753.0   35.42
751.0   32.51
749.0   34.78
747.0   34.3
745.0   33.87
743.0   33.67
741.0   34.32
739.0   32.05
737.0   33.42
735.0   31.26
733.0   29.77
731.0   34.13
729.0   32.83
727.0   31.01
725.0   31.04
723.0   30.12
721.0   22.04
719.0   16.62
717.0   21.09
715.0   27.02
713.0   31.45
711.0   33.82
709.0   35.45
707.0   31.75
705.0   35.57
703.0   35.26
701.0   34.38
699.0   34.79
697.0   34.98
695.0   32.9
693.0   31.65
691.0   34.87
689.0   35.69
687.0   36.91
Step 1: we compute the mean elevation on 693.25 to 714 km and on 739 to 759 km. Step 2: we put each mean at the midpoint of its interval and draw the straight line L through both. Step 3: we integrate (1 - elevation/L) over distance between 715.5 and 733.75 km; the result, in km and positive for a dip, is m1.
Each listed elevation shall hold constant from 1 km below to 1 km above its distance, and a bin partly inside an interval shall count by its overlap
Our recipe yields 3.3 km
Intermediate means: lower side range 33.9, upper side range 33.3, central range 27.6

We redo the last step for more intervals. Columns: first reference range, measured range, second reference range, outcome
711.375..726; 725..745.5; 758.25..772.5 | -3.3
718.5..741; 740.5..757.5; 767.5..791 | -1.9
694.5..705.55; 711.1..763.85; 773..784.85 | 2.8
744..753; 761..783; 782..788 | 0.4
